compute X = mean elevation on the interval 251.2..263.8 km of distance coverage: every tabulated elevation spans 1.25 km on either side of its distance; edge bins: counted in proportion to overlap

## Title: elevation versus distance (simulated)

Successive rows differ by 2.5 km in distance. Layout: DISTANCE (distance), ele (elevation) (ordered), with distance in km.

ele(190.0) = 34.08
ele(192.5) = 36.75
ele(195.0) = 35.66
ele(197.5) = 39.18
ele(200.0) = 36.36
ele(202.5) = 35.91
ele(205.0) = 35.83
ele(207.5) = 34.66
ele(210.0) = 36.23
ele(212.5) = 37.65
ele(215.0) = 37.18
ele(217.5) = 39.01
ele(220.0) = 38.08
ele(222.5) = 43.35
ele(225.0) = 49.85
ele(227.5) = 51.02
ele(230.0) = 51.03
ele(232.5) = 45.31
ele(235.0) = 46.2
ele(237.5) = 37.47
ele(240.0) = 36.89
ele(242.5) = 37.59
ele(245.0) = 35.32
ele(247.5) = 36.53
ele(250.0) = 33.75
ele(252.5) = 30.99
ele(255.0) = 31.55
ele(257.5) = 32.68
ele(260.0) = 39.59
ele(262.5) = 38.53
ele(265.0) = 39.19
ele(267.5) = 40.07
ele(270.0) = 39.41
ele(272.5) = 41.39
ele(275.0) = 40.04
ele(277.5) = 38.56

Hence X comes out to 34.7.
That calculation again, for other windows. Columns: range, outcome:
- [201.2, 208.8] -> 35.5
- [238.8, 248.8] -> 36.6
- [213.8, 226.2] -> 41.5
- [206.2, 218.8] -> 36.9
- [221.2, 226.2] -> 46.5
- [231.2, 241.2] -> 41.5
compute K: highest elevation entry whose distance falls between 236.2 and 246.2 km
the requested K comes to 37.59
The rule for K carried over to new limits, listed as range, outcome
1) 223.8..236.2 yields 51.03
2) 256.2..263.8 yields 39.59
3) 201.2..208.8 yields 35.91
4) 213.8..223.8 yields 43.35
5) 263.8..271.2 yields 40.07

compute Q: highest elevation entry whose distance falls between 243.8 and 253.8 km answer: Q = 36.53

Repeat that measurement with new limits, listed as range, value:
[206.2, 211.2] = 36.23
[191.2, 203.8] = 39.18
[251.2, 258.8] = 32.68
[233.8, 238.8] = 46.2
